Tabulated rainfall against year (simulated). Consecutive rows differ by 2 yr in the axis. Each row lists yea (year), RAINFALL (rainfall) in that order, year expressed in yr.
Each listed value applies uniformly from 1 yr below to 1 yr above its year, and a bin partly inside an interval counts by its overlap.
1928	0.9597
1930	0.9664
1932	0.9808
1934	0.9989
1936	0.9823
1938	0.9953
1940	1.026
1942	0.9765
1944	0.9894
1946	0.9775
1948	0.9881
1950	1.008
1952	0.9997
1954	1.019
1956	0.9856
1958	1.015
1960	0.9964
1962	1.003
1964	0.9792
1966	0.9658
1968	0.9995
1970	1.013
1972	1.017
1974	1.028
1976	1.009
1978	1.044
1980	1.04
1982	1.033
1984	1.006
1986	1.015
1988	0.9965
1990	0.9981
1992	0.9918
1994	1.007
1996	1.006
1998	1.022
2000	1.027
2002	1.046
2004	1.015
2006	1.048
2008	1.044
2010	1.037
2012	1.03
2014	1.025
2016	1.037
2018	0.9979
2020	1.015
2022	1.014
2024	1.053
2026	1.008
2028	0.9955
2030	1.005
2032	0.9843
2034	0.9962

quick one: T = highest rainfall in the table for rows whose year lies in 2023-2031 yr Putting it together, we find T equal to 1.053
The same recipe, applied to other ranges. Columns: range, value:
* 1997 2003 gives 1.046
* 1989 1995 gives 1.007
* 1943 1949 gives 0.9894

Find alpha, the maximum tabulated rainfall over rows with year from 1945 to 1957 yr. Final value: 1.019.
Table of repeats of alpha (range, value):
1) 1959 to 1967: 1.003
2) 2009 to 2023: 1.037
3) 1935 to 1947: 1.026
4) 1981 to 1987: 1.033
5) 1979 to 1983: 1.04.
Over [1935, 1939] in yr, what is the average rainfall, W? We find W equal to 0.989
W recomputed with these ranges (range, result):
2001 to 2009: 1.04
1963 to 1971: 0.989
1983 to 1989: 1.01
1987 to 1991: 0.997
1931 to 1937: 0.987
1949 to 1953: 1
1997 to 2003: 1.03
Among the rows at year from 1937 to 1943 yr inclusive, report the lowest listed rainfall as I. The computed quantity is 0.9765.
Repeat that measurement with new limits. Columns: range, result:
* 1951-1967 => 0.9658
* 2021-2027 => 1.008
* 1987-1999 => 0.9918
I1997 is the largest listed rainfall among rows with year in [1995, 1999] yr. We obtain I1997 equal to 1.022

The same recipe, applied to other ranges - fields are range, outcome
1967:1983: 1.044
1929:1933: 0.9808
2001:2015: 1.048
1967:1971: 1.013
